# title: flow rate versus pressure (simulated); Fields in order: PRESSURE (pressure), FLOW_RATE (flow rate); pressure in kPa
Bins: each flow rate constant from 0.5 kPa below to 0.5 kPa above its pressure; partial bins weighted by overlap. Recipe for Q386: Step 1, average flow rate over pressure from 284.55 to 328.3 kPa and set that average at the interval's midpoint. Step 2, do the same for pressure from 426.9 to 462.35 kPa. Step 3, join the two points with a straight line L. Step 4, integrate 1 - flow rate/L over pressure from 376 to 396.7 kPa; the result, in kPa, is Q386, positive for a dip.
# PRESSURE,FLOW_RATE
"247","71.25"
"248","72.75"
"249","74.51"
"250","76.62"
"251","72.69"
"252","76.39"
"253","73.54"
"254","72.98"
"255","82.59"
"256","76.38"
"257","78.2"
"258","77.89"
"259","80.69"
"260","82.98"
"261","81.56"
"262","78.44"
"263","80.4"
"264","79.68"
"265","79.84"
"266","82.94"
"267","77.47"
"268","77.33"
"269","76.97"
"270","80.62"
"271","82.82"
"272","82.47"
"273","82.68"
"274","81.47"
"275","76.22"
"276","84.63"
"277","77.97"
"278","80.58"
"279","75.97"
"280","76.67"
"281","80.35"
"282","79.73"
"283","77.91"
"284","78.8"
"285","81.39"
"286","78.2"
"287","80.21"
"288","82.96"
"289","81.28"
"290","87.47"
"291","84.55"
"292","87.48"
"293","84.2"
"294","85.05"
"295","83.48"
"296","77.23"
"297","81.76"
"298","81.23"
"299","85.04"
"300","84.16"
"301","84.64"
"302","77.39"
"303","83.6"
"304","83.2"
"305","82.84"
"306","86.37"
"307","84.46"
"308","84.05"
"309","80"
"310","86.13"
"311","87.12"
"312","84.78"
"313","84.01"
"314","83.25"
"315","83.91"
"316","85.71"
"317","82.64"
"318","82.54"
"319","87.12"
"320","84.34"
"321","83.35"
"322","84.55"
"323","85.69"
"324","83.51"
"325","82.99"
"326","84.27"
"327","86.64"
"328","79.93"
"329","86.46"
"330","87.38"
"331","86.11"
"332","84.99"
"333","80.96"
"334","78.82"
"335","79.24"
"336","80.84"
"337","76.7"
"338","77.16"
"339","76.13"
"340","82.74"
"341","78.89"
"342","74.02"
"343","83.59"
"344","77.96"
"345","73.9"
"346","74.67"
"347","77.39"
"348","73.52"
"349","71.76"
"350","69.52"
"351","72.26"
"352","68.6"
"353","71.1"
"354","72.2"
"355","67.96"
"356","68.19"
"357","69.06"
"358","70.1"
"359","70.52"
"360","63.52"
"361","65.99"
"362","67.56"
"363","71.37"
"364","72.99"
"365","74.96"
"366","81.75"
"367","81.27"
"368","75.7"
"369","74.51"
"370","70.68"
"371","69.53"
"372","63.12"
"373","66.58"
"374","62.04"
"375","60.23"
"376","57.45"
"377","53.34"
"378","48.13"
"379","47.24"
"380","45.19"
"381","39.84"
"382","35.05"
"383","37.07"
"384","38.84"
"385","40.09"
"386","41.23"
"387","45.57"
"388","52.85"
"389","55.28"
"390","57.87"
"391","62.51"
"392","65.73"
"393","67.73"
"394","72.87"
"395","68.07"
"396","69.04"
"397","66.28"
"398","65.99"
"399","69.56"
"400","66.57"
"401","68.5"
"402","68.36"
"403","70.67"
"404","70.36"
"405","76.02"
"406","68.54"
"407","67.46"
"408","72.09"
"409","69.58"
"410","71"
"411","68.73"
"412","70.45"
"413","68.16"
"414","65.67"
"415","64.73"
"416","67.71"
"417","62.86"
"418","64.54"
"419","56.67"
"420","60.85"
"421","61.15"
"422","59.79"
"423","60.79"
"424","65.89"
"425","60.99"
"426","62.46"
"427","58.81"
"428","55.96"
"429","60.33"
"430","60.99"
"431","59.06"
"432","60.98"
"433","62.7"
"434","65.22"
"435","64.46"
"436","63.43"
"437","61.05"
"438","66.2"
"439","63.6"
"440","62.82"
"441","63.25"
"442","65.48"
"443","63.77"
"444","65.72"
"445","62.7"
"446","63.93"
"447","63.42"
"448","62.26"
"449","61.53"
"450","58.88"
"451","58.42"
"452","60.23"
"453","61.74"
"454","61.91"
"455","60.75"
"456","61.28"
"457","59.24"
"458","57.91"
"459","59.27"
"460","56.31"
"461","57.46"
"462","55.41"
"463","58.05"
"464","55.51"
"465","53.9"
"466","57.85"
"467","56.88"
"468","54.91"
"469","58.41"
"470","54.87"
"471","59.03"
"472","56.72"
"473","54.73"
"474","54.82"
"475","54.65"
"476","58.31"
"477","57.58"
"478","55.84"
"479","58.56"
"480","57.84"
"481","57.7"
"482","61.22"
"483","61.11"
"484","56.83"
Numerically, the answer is 5.3 kPa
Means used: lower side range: 83.5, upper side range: 61.3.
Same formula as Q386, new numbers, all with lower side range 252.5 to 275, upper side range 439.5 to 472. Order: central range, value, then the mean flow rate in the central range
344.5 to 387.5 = 3.64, 63.3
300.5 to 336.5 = -4.82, 83.7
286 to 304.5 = -1.62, 82.9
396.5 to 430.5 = -0.76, 65.5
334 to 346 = -1.09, 78.2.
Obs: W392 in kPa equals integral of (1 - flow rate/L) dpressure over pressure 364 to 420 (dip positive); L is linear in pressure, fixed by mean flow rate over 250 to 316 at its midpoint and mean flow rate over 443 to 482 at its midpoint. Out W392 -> 3.9 kPa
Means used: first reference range 81.1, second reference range 58.6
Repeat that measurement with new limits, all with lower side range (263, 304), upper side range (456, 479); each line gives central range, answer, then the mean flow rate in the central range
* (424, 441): -0.1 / 62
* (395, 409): -0.8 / 69.2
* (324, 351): -2.0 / 79.4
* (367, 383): 2.6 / 58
